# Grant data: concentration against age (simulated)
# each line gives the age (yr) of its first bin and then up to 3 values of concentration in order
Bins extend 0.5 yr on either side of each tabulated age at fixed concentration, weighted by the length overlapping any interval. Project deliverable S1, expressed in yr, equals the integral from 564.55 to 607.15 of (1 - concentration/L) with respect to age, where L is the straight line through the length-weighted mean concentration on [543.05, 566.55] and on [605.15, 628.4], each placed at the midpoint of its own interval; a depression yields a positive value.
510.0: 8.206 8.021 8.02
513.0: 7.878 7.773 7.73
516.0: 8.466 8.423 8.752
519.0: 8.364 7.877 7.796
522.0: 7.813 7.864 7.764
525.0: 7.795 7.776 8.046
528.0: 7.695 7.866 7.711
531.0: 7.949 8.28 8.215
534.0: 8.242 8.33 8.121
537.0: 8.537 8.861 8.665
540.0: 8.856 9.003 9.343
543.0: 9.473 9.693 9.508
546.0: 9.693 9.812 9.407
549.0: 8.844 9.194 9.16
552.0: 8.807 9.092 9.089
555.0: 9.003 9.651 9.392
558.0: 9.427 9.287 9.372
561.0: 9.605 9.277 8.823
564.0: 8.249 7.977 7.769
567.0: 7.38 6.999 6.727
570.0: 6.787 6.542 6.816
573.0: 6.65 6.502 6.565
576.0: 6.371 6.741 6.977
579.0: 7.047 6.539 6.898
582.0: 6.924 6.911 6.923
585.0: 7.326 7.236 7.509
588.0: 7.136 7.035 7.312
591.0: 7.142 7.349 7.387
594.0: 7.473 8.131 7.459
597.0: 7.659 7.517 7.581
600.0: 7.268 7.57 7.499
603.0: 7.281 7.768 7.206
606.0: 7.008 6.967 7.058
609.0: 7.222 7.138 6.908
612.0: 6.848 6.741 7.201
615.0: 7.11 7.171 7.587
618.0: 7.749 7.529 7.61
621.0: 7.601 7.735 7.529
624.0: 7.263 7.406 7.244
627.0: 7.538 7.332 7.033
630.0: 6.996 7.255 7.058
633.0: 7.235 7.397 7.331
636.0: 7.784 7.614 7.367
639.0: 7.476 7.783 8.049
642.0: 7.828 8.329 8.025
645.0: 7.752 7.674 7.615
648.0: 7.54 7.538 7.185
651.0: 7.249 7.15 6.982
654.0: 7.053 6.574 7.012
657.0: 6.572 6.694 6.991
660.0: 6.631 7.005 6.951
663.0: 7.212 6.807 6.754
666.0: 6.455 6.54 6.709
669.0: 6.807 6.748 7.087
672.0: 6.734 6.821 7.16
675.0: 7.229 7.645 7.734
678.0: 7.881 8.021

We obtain 5.3 yr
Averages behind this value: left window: 9.14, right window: 7.28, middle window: 7.16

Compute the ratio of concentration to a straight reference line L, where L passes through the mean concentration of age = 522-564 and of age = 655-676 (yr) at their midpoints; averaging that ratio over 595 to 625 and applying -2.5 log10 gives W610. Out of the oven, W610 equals 0.054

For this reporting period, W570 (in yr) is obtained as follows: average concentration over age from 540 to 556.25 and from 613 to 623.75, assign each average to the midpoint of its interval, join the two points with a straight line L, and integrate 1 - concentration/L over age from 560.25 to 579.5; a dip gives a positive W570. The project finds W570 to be 3.0 yr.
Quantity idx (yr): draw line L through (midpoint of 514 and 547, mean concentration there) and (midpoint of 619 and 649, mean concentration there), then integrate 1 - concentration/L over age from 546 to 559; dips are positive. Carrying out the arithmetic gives -1.6 yr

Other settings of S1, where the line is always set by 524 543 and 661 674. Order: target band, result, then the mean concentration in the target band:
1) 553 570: -1.2 yr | 8.59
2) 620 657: -1.4 yr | 7.42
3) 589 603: 0.3 yr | 7.46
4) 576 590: 1.4 yr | 7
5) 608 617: 0.4 yr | 7.07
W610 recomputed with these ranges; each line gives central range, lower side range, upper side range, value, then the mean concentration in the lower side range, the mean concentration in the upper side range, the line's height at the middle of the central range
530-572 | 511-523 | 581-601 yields -0.12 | 8.07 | 7.33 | 7.73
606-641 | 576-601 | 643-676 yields -0.03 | 7.22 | 7.07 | 7.14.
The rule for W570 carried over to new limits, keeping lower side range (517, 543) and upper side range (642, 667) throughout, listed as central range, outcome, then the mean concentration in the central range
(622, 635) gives 0.16 yr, 7.29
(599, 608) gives 0.34 yr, 7.32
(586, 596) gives 0.43 yr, 7.38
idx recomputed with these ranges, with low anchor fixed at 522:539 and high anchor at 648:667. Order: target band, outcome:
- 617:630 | -0.4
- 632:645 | -1.0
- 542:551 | -1.7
